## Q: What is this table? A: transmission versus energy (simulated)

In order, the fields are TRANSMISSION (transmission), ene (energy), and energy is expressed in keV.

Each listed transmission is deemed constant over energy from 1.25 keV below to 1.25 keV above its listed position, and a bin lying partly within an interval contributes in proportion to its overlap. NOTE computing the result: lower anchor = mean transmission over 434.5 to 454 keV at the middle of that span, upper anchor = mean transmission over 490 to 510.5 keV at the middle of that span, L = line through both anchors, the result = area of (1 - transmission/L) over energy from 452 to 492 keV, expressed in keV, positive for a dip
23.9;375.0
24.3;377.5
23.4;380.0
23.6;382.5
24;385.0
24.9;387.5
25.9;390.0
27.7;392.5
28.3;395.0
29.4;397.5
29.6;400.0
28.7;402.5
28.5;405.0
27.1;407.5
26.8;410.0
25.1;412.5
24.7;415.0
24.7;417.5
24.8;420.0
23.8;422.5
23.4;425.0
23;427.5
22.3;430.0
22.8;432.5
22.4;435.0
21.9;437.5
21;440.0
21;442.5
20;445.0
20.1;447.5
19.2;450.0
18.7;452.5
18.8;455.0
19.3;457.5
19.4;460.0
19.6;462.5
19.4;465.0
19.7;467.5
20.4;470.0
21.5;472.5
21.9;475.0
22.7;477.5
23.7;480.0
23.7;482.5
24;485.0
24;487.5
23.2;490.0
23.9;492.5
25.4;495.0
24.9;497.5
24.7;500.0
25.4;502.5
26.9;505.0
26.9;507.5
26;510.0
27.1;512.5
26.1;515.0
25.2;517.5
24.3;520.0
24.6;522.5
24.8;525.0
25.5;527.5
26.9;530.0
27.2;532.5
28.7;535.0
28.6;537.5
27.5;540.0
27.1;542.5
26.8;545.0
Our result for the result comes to 2.7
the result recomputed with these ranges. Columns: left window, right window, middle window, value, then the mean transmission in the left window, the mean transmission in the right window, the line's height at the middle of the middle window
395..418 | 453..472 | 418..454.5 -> 2.33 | 27.3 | 19.6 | 23.2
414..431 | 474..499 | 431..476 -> 6.43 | 23.8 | 23.8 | 23.8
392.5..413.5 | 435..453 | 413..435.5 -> 0.41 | 28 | 20.5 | 24.1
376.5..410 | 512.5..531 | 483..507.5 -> 0.84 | 26.6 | 25.4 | 25.7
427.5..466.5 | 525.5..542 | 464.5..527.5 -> 0.59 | 20.5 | 27.3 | 24.3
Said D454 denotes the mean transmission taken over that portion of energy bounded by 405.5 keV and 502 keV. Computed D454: 22.5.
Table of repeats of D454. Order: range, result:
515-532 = 25.4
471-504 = 23.8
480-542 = 25.6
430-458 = 20.6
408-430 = 24.5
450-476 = 19.8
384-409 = 27.4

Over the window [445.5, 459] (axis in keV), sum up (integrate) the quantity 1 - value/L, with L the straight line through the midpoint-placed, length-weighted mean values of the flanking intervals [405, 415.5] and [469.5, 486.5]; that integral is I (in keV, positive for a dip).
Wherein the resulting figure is 2.7 keV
